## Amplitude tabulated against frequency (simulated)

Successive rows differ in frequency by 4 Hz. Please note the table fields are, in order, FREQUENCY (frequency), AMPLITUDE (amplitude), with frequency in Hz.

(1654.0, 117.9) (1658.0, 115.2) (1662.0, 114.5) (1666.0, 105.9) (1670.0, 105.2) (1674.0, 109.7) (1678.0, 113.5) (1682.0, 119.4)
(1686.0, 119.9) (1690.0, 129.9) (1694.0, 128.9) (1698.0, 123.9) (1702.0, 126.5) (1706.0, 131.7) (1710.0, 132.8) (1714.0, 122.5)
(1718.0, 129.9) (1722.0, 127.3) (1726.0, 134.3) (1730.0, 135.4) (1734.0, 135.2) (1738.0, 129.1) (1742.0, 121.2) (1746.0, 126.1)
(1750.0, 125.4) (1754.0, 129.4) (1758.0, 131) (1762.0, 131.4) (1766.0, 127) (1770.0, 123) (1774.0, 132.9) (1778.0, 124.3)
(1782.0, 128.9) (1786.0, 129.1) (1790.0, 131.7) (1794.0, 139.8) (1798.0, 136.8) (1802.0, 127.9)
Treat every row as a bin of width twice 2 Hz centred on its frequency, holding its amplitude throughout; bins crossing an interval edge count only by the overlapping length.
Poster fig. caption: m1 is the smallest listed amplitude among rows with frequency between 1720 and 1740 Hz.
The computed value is 127.3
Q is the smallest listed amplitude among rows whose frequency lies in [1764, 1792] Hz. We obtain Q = 123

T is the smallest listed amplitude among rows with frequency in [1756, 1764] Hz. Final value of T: 131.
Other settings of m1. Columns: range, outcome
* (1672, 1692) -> 109.7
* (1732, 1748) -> 121.2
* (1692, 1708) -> 123.9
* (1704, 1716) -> 122.5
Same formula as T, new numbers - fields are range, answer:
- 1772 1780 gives 124.3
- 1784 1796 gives 129.1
